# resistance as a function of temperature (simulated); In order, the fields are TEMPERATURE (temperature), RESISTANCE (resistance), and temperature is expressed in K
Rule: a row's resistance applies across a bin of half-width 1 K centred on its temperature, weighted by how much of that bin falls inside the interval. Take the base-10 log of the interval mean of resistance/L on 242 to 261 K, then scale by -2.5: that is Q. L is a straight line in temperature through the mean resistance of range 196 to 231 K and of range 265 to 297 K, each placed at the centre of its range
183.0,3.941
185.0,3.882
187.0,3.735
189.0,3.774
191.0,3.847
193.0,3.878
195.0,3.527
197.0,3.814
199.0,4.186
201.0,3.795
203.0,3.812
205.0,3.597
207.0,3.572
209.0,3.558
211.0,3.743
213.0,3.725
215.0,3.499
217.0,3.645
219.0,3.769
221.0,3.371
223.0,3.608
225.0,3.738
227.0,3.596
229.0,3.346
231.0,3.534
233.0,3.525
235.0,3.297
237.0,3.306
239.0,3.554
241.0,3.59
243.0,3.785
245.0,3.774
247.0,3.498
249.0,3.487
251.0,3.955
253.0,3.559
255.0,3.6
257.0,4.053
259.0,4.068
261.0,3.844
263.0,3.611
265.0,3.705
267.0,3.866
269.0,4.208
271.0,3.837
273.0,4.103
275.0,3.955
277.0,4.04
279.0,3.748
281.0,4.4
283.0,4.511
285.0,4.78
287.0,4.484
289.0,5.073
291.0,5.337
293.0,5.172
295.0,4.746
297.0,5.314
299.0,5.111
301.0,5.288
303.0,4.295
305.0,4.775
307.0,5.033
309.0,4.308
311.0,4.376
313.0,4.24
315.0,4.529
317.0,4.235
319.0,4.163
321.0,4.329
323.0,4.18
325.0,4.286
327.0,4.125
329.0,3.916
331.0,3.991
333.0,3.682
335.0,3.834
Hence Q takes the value 0.093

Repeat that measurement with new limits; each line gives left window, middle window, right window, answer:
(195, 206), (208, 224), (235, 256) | 0.036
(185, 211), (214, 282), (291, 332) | 0.107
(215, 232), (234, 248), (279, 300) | 0.106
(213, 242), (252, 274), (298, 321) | 0.034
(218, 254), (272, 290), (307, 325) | -0.088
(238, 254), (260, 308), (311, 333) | -0.141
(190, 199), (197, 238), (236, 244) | 0.021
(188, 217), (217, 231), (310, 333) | 0.071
